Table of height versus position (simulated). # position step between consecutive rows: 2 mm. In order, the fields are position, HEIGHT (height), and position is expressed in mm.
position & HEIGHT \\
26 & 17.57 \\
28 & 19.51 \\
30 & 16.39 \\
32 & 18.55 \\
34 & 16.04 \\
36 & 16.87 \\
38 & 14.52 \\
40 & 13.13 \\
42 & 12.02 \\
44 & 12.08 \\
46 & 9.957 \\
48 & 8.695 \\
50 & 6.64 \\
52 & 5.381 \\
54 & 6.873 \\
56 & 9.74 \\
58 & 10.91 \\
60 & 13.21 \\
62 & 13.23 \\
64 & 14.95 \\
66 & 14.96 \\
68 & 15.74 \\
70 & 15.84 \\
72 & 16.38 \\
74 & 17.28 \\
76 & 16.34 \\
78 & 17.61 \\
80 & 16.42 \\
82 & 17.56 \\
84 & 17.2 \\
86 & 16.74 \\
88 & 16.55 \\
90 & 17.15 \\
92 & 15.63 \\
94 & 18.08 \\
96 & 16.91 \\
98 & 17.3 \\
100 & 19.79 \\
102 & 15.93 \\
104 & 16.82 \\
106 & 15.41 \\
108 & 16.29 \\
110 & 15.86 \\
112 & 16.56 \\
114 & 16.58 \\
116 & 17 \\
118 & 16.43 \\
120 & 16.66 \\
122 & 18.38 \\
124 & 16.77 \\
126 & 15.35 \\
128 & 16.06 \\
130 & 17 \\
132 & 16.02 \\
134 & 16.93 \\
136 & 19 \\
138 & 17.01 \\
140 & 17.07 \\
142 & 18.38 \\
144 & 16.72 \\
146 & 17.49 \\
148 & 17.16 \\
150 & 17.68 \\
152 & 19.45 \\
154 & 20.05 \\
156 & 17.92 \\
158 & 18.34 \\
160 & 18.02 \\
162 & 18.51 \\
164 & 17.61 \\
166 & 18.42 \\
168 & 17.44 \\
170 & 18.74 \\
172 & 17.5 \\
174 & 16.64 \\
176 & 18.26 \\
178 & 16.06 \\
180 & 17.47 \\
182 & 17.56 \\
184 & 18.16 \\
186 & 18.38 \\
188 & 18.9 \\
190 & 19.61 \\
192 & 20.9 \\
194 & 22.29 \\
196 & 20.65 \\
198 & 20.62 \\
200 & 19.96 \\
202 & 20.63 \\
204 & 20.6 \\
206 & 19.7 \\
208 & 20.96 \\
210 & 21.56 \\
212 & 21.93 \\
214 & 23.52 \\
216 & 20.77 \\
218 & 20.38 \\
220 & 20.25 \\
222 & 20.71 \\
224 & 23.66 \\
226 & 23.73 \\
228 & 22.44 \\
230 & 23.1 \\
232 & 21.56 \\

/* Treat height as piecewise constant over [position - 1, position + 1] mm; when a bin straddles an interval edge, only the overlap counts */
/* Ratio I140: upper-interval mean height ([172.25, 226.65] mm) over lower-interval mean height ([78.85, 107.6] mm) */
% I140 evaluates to 1.18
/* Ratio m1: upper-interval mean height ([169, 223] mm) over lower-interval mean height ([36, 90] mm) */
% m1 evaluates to 1.45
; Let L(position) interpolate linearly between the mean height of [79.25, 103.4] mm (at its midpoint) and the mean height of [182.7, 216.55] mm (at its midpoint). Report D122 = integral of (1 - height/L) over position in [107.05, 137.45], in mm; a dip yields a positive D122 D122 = 2.3 mm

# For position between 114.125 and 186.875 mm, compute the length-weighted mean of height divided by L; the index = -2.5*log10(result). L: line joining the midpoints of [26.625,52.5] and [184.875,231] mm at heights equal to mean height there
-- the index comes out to 0.05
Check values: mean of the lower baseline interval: 13.3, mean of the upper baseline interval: 21.1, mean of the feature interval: 17.5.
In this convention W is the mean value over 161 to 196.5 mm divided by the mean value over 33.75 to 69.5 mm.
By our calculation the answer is 1.6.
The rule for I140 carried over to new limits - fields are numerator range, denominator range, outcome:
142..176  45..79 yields 1.43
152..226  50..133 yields 1.26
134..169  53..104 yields 1.16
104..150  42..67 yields 1.59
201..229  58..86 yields 1.36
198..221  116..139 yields 1.24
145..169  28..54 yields 1.45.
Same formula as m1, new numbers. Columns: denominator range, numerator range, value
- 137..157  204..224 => 1.18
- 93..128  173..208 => 1.15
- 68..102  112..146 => 1.00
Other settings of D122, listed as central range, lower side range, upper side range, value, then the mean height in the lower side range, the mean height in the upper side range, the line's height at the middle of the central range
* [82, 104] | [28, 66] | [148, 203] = -3.68 mm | 12.4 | 18.7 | 14.7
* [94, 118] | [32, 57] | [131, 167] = -2.64 mm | 11.3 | 17.9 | 15.2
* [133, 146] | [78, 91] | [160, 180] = -0.06 mm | 17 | 17.7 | 17.4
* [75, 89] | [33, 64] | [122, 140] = -3.39 mm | 11.4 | 16.9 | 13.6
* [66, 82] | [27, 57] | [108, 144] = -2.68 mm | 12.4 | 16.9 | 14.1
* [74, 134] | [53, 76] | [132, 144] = -4.35 mm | 13.7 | 17.5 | 15.7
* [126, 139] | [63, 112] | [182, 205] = 0.84 mm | 16.6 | 20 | 18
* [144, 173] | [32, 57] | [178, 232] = -0.32 mm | 11.3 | 20.6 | 17.9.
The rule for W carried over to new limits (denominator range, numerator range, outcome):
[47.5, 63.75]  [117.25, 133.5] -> 1.73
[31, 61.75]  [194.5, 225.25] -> 1.81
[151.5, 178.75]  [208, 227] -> 1.21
